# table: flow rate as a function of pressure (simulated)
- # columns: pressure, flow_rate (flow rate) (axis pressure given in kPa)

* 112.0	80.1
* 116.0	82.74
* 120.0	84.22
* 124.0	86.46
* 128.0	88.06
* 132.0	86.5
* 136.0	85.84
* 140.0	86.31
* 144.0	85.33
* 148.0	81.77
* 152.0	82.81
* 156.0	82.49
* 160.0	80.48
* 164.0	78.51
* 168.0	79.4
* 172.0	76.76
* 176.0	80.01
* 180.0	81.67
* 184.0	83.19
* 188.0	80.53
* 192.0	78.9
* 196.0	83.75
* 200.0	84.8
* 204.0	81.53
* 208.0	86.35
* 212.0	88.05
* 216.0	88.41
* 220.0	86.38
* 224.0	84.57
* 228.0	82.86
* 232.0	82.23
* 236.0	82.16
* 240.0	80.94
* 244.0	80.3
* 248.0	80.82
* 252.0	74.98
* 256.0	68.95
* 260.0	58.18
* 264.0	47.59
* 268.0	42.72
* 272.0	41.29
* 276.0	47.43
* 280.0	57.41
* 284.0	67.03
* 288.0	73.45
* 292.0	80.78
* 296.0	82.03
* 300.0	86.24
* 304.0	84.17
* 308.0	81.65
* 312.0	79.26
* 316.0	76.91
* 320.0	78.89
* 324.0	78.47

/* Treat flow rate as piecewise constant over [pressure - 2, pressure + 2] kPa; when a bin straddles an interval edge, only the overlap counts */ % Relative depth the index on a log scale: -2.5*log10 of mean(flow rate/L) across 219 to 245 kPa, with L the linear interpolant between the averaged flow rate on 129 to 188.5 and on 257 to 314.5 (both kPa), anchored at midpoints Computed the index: -0.13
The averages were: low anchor 82.2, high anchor 66.5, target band 82.7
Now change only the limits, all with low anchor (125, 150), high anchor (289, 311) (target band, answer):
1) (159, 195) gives 0.06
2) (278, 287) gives 0.29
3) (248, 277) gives 0.42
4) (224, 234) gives 0.01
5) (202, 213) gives -0.01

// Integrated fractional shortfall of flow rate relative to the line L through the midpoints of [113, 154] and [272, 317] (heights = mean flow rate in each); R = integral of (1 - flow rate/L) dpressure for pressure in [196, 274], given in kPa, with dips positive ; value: 2.3 kPa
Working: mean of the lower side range 84.9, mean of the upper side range 72.7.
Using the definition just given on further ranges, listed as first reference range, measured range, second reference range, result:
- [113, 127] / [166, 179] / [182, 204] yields 0.6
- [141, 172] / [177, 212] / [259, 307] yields -3.0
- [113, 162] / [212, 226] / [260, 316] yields -2.2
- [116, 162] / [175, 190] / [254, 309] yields -0.5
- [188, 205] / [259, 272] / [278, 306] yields 5.0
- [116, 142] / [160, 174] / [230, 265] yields 0.6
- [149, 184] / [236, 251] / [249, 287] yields -4.2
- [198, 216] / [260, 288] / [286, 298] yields 9.6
